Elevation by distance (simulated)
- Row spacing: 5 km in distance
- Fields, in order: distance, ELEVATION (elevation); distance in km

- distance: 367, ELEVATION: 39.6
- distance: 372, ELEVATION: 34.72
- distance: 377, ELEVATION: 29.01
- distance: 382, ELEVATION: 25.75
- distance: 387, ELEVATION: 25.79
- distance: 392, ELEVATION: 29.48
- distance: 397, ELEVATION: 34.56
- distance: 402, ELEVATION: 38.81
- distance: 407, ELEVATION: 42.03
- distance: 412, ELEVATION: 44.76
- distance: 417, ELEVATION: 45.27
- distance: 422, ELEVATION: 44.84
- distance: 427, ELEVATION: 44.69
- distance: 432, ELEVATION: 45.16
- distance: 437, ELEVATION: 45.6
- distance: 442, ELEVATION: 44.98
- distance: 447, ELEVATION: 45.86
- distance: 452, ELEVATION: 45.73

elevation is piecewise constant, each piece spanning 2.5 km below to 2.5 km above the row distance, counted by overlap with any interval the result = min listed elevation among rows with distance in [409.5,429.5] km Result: 44.69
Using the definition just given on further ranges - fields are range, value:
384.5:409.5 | 25.79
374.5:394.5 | 25.75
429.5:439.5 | 45.16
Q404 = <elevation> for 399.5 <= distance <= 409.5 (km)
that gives 40.4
